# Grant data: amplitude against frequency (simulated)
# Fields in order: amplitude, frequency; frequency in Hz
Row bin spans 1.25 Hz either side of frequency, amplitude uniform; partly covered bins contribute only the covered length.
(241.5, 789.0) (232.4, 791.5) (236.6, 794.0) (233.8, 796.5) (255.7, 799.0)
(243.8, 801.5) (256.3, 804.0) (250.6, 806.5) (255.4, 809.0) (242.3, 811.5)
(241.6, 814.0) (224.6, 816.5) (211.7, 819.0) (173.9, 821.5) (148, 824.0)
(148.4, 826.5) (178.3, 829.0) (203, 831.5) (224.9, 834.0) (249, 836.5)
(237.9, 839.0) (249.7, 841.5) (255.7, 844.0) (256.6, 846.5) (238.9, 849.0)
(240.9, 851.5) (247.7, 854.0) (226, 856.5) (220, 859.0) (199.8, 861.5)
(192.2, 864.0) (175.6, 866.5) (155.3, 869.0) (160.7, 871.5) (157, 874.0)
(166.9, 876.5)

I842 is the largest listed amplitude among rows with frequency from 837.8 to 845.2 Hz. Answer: 255.7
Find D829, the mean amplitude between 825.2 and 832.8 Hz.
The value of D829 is 177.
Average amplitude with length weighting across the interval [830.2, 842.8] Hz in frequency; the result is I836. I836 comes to 233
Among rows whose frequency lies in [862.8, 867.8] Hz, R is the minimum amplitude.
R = 175.6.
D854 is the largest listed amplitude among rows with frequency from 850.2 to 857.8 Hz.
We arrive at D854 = 247.7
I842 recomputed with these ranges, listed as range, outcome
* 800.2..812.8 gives 256.3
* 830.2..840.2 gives 249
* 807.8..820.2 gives 255.4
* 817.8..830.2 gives 211.7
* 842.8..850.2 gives 256.6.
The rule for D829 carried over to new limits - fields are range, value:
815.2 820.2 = 218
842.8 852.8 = 248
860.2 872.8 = 177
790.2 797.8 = 234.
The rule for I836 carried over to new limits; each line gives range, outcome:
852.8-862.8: 223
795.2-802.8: 244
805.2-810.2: 253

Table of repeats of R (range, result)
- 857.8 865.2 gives 192.2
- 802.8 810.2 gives 250.6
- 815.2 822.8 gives 173.9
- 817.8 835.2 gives 148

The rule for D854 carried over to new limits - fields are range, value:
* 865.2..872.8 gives 175.6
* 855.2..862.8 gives 226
